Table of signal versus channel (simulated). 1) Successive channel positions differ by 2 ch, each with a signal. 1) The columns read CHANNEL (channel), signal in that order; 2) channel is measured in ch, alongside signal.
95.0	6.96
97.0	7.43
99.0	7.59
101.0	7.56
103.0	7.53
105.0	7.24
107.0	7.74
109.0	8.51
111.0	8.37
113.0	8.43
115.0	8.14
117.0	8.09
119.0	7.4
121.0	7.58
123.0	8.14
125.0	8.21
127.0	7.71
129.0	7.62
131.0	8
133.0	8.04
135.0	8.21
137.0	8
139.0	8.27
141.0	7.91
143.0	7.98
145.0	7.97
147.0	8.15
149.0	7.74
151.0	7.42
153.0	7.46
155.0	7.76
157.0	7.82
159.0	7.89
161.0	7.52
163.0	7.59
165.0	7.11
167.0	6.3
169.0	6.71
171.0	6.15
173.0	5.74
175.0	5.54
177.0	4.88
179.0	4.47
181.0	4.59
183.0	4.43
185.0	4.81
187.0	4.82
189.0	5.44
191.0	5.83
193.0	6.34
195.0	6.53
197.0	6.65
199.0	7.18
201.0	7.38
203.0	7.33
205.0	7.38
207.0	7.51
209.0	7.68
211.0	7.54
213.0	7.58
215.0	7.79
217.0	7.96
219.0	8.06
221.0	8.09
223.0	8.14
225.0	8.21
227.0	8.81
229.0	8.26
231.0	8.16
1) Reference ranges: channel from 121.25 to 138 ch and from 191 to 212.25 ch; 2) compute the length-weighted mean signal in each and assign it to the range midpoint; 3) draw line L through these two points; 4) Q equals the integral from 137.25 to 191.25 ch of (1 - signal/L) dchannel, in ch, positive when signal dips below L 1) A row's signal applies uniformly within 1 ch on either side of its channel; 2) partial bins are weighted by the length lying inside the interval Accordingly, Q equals 6.74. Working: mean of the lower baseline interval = 7.97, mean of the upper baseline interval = 7.09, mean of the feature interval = 6.63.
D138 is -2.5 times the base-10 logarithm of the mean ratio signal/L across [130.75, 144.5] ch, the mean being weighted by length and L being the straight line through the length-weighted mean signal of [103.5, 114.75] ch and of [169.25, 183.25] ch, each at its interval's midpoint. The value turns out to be -0.18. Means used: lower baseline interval 8.04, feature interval 8.06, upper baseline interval 5.24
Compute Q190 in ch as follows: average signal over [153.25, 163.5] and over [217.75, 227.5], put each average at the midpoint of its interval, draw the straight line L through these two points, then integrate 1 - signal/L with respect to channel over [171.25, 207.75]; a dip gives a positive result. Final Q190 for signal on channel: 9.34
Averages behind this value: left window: 7.7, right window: 8.23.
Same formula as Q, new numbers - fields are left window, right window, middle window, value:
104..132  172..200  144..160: -2.5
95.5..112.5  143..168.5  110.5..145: -1.5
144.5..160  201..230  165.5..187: 6.7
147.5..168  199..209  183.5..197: 3.2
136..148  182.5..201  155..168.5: -0.3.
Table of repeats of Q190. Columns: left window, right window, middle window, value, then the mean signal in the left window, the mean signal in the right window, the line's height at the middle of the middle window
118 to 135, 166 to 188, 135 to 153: -2.44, 7.86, 5.31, 6.98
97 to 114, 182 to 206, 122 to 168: -4.37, 7.85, 6.18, 7.1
